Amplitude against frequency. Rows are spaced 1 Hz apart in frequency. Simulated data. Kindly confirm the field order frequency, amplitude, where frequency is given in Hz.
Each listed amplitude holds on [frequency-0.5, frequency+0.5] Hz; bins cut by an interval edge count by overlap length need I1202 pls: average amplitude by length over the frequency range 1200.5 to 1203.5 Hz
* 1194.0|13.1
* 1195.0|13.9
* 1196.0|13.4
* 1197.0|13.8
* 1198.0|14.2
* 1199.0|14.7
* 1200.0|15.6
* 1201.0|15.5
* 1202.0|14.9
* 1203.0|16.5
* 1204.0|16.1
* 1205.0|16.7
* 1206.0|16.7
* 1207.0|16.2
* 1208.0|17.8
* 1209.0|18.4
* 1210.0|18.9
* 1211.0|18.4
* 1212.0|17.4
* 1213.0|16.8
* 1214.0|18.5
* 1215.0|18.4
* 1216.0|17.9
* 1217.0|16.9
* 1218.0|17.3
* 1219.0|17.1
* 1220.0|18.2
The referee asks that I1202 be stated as 15.6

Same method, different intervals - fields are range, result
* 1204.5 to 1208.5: 16.9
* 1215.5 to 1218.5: 17.4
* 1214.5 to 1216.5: 18.1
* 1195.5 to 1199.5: 14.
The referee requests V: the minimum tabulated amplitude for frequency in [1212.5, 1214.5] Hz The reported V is 16.8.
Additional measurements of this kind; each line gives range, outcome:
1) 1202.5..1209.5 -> 16.1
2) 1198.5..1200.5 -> 14.7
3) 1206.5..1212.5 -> 16.2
